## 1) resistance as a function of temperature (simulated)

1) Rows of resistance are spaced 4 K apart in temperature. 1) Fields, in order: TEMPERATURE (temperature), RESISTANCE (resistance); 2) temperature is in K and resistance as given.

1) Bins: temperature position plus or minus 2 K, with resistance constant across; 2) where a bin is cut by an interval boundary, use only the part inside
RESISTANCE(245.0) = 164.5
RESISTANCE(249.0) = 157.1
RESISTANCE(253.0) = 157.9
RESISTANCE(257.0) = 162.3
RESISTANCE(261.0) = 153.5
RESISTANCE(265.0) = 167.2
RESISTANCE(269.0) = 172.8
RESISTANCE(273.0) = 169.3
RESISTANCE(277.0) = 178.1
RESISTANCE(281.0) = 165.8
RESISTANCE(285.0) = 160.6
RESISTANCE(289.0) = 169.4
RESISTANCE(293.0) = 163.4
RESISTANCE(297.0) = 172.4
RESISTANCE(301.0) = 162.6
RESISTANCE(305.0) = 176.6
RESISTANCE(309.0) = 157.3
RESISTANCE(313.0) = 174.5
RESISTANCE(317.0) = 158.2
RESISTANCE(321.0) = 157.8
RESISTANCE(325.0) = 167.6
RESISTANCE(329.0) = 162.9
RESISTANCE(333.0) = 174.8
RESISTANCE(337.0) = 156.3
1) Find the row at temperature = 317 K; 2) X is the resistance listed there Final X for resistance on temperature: 158.2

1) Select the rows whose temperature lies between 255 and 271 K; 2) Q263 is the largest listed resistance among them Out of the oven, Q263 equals 172.8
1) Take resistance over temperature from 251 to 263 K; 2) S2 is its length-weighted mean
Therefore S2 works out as 158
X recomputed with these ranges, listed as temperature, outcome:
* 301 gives 162.6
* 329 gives 162.9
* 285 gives 160.6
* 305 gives 176.6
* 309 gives 157.3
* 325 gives 167.6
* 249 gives 157.1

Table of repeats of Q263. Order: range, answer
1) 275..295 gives 178.1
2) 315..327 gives 167.6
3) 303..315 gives 176.6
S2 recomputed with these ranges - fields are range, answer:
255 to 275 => 165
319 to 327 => 163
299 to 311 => 166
